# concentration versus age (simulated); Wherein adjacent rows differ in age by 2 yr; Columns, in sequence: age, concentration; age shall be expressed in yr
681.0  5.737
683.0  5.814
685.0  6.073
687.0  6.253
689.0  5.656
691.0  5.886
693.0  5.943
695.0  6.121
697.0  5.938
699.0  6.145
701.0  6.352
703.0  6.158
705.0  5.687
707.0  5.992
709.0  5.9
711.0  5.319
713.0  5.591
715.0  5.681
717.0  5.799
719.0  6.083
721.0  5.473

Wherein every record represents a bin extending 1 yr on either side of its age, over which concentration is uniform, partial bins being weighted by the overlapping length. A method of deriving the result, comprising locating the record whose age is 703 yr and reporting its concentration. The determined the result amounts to 6.158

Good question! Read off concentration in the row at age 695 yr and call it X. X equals 6.121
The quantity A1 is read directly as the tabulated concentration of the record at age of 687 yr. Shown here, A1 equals 6.253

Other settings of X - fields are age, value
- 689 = 5.656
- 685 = 6.073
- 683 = 5.814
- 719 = 6.083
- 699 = 6.145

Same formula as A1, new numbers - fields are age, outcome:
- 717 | 5.799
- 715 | 5.681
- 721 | 5.473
